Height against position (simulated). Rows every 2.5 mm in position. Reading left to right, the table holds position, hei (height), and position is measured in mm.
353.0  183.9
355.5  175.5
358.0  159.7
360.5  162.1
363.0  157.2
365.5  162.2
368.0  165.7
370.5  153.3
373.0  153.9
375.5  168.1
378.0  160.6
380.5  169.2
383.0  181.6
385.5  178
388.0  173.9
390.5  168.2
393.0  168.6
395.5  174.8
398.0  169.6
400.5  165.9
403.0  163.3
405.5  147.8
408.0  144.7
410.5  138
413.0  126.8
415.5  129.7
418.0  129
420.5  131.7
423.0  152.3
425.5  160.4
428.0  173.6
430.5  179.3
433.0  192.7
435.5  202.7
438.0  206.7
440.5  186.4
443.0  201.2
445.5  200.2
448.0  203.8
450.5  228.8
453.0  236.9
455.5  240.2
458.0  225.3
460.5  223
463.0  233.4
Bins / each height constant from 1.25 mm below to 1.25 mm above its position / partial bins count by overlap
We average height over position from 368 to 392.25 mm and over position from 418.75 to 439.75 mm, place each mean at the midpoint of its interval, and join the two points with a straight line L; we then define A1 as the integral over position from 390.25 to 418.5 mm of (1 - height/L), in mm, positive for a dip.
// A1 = 3.0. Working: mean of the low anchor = 167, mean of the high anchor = 174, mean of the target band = 152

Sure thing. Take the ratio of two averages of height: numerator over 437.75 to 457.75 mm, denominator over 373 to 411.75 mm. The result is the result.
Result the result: 1.30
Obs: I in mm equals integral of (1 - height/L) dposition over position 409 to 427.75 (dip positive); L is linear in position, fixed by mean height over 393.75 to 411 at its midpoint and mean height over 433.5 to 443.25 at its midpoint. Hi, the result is 3.88 mm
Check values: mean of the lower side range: 159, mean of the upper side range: 199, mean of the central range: 140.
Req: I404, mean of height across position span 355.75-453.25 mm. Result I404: 169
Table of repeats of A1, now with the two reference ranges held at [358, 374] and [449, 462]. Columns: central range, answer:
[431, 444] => 1.2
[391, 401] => 0.7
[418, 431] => 3.2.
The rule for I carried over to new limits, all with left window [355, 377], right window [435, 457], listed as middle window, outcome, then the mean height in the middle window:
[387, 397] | 0.4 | 171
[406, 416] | 2.8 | 136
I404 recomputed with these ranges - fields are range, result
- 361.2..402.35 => 167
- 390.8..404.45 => 168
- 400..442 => 161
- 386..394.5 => 171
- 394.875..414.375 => 153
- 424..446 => 188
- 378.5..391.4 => 174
